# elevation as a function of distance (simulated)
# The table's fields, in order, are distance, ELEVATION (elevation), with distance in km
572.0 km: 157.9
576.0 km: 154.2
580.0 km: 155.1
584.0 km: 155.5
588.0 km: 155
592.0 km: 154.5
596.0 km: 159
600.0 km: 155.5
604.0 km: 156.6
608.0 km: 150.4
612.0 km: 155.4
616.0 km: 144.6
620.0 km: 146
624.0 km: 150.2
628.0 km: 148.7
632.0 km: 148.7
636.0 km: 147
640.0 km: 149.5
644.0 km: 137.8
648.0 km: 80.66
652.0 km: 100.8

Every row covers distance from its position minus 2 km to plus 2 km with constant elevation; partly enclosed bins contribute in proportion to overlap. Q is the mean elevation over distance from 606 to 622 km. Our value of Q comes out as 149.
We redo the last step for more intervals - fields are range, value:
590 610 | 155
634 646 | 145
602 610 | 154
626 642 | 148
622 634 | 149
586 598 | 156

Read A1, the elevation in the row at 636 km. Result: 147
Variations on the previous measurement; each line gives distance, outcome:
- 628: 148.7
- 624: 150.2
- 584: 155.5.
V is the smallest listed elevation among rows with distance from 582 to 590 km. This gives 155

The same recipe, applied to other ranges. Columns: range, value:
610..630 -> 144.6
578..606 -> 154.5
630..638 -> 147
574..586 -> 154.2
